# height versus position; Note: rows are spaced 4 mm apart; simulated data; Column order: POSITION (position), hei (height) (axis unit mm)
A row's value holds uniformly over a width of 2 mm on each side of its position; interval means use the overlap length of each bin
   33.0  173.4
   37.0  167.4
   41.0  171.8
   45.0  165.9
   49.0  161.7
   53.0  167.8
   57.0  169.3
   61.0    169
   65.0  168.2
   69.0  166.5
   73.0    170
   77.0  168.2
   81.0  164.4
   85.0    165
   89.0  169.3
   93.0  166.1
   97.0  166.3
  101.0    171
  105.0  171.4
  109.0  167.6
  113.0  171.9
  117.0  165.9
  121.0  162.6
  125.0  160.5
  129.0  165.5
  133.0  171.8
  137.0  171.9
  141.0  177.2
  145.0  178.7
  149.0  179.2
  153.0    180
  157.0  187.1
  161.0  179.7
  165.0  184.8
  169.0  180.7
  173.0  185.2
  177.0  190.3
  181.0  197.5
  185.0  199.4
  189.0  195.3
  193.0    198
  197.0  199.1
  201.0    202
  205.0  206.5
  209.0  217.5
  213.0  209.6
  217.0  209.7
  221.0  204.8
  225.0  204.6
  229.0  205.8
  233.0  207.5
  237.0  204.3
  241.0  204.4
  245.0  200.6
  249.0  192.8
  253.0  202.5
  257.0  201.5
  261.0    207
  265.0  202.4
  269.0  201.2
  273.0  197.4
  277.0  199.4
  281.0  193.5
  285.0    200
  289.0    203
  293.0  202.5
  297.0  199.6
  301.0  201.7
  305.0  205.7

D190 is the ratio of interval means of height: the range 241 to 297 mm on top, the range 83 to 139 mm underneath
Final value 1.2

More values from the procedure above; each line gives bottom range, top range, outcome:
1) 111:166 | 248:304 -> 1.15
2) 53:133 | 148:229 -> 1.17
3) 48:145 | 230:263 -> 1.21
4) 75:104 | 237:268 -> 1.21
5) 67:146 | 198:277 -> 1.21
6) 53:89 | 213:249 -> 1.22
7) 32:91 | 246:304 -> 1.19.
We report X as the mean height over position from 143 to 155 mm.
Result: 179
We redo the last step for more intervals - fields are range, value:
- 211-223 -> 208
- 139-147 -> 178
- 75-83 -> 166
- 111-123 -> 167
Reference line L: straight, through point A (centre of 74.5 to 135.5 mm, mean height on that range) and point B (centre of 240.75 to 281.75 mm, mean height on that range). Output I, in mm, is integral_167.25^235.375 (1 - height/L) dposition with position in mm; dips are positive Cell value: -4.80 mm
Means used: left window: 167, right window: 200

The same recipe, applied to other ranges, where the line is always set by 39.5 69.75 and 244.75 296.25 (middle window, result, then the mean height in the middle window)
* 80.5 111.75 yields 1.1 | 168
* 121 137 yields 1.1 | 166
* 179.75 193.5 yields -0.7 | 198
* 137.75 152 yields 0.3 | 178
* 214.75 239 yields -1.6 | 206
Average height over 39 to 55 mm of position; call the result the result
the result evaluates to 167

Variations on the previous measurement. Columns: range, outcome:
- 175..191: 196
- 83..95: 167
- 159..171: 182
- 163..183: 188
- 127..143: 172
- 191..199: 199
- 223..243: 205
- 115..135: 165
